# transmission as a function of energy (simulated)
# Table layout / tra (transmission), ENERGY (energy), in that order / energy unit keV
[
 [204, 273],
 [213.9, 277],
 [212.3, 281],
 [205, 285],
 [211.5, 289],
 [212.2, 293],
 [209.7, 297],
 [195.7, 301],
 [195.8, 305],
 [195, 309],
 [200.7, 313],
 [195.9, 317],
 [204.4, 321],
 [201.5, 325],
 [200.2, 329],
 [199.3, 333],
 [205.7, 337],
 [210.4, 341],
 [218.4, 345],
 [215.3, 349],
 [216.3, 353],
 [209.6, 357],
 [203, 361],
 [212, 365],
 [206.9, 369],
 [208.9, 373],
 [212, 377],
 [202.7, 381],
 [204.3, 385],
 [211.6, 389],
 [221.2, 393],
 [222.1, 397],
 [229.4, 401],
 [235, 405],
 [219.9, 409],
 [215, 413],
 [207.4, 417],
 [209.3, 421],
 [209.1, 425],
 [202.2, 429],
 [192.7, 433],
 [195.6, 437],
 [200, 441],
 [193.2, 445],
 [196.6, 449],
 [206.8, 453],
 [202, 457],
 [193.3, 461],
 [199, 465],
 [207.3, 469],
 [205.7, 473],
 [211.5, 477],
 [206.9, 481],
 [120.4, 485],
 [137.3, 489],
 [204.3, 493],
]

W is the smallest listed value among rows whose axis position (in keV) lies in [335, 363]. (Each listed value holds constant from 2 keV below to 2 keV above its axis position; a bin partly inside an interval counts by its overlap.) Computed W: 203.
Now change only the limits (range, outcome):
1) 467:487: 120.4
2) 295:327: 195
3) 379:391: 202.7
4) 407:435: 192.7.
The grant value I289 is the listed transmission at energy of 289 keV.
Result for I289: 211.5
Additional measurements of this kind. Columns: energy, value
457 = 202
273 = 204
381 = 202.7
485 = 120.4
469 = 207.3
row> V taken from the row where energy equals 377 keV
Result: 212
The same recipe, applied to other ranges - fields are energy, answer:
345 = 218.4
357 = 209.6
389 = 211.6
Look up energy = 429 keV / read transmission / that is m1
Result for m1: 202.2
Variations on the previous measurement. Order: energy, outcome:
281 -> 212.3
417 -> 207.4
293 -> 212.2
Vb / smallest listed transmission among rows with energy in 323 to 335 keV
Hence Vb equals 199.3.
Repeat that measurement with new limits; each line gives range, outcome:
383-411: 204.3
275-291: 205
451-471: 193.3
